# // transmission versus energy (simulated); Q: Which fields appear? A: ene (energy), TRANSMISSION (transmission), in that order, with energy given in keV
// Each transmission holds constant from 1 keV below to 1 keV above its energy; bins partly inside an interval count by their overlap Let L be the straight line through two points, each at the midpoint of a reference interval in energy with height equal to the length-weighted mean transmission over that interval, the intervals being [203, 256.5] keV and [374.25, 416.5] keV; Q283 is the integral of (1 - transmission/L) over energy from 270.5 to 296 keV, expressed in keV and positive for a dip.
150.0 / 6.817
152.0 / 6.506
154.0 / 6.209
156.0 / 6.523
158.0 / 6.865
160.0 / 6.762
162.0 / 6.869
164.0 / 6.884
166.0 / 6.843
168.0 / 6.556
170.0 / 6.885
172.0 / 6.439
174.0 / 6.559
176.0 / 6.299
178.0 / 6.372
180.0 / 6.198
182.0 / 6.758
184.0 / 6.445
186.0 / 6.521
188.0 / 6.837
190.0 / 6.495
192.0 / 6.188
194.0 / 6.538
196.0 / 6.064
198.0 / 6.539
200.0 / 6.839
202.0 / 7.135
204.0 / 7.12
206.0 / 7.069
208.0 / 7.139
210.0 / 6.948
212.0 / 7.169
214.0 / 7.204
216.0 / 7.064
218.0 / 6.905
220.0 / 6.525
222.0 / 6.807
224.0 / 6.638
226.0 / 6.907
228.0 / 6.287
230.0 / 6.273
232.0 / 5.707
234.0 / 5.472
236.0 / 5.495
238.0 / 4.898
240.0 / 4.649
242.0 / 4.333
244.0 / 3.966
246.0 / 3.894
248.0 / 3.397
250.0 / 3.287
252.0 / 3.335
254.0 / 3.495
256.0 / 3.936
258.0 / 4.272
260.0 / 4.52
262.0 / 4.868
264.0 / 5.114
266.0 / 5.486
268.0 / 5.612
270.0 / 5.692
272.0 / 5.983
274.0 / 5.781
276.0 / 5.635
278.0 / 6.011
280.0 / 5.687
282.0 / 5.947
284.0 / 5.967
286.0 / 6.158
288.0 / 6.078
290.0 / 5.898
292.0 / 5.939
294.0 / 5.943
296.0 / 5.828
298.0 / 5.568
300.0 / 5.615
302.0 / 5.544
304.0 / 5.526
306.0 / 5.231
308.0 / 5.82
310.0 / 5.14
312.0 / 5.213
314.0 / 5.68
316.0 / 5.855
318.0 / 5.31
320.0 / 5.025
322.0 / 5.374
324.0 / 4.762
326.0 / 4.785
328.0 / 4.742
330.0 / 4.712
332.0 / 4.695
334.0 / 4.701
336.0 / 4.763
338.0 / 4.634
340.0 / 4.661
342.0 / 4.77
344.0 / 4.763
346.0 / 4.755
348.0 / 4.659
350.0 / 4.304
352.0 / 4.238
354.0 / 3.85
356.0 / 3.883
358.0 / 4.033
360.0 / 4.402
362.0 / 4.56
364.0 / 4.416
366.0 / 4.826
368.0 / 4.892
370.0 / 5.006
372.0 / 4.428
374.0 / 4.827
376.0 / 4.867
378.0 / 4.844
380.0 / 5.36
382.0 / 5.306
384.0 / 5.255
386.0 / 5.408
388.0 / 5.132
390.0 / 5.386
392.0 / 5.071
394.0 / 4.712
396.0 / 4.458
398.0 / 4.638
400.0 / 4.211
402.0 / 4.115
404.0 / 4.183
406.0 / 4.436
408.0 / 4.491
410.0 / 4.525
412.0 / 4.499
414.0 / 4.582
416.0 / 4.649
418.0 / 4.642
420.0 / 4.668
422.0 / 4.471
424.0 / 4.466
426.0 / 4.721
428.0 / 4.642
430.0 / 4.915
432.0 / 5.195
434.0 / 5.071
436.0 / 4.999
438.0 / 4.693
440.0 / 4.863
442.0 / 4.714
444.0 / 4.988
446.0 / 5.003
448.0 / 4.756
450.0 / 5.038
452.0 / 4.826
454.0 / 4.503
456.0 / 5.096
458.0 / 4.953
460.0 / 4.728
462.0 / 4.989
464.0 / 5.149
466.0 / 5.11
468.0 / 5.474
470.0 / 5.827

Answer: -2.6 keV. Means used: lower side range 5.64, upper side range 4.77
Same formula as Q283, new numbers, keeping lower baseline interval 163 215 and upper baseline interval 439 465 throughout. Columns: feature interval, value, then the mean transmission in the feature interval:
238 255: 6.6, 3.86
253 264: 3.4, 4.3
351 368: 3.7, 4.31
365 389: 1.7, 5.01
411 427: 1.7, 4.59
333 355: 4.2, 4.55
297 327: 2.5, 5.36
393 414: 3.2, 4.43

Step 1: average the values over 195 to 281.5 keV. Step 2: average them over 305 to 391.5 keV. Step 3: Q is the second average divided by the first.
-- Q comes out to 0.86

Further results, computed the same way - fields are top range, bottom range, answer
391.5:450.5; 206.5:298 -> 0.84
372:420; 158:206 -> 0.72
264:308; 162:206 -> 0.87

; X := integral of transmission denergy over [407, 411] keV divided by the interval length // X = 4.51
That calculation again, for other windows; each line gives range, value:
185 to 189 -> 6.68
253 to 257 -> 3.72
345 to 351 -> 4.57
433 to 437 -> 5.04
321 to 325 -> 5.07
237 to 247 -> 4.35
